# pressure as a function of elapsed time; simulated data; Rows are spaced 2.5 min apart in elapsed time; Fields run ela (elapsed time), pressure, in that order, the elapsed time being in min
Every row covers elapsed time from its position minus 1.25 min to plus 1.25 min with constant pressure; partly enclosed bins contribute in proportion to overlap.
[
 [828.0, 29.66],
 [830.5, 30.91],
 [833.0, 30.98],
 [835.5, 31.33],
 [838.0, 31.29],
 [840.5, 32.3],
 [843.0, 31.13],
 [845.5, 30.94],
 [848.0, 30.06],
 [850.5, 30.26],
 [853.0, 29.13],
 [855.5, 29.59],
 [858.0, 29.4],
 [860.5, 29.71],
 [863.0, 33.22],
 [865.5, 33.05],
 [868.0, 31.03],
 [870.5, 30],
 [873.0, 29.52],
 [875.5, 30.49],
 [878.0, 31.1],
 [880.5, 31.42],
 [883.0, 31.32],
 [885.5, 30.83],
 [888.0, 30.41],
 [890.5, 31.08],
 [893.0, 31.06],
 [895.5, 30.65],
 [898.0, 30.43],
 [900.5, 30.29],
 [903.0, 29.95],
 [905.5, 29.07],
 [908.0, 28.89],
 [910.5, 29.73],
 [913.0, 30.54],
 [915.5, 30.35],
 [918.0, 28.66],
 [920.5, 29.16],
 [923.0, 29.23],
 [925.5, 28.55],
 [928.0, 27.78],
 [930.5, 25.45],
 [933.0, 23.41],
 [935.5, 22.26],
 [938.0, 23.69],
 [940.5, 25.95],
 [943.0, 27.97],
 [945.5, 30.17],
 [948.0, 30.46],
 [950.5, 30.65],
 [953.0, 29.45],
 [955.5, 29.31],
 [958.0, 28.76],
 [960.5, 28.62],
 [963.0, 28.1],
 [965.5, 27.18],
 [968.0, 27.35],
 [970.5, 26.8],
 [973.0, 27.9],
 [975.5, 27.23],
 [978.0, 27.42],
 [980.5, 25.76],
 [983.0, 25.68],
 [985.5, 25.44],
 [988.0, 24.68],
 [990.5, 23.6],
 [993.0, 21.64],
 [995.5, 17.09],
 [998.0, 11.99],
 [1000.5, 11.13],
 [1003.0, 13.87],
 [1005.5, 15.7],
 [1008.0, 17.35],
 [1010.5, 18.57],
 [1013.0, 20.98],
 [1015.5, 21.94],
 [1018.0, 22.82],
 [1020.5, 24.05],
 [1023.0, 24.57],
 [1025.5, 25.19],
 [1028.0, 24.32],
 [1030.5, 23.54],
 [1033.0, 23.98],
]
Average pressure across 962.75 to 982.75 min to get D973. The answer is 27.1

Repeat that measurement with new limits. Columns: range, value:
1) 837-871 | 30.8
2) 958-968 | 28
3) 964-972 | 27.2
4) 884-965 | 28.8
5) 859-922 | 30.5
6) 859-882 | 31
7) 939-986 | 27.9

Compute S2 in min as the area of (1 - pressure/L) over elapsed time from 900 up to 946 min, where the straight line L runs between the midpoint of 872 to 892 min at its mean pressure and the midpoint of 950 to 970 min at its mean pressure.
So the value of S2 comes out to 2.7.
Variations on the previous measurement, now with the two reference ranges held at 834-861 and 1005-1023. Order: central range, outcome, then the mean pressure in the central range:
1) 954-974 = -3.7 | 28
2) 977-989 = -1.7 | 25.8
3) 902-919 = -1.8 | 29.6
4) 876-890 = -1.3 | 31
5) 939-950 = -1.7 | 28.7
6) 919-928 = -1.0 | 28.8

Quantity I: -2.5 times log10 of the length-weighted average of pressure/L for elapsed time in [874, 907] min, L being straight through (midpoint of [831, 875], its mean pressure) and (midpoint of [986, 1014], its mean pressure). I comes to -0.116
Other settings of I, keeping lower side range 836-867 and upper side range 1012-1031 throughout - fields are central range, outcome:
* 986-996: 0.11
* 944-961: -0.12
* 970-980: -0.07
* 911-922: -0.06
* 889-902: -0.06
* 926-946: 0.06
